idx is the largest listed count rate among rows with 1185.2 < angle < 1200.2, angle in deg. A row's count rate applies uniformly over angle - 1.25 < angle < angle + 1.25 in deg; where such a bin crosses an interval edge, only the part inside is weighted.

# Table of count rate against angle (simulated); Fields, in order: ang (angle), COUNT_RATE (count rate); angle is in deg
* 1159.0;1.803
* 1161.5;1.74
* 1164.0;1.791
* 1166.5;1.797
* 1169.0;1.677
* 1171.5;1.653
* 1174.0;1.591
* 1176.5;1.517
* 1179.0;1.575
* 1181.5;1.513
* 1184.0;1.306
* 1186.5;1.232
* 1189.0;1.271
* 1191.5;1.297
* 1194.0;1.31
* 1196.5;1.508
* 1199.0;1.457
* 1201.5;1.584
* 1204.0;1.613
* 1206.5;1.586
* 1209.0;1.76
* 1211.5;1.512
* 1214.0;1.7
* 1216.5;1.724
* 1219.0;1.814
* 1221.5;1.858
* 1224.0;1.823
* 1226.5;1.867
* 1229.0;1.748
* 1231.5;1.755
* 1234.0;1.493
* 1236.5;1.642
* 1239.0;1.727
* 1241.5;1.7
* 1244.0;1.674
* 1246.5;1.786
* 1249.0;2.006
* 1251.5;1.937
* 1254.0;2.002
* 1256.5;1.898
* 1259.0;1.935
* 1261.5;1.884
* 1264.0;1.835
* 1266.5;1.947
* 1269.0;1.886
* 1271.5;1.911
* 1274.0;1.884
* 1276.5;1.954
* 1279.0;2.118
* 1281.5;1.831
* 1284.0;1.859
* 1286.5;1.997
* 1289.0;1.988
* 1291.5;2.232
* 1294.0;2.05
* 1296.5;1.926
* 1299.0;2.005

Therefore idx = 1.508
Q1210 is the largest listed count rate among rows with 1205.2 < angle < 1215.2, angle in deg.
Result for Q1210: 1.76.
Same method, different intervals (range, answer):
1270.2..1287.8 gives 2.118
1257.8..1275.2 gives 1.947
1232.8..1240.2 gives 1.727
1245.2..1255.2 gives 2.006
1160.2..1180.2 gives 1.797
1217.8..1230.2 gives 1.867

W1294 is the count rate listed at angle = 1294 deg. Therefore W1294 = 2.05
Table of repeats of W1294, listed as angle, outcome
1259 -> 1.935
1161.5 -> 1.74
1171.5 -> 1.653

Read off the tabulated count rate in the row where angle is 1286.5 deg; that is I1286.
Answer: 1.997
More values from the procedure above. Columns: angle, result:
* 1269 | 1.886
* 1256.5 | 1.898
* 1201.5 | 1.584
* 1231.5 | 1.755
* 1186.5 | 1.232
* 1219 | 1.814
